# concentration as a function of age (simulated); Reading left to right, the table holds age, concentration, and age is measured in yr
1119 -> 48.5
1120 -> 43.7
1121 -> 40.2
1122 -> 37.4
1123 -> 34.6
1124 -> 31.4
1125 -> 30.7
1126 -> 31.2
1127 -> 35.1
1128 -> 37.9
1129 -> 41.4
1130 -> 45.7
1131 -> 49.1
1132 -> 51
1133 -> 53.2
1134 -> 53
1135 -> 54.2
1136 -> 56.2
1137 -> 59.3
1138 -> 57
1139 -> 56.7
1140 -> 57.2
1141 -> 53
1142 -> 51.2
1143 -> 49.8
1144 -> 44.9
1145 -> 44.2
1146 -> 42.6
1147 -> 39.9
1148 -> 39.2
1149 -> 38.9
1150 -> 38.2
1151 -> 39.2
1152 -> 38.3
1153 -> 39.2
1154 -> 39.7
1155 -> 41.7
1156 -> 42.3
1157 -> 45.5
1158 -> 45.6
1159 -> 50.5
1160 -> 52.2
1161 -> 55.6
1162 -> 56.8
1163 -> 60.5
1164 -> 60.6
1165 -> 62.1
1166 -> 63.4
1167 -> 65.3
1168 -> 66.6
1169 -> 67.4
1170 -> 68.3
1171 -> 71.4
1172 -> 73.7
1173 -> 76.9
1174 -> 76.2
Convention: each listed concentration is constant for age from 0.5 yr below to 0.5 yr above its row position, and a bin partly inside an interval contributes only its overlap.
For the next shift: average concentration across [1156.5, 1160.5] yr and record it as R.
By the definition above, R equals 48.5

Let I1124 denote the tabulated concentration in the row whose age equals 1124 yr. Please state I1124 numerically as 31.4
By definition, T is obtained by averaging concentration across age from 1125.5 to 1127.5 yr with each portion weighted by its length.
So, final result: 33.1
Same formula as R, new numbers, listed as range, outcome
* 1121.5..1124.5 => 34.5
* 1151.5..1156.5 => 40.2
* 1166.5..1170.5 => 66.9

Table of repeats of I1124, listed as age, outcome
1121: 40.2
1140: 57.2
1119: 48.5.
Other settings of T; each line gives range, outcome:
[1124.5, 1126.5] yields 30.9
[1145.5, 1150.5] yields 39.8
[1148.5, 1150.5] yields 38.5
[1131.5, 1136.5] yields 53.5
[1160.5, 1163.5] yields 57.6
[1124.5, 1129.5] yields 35.3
